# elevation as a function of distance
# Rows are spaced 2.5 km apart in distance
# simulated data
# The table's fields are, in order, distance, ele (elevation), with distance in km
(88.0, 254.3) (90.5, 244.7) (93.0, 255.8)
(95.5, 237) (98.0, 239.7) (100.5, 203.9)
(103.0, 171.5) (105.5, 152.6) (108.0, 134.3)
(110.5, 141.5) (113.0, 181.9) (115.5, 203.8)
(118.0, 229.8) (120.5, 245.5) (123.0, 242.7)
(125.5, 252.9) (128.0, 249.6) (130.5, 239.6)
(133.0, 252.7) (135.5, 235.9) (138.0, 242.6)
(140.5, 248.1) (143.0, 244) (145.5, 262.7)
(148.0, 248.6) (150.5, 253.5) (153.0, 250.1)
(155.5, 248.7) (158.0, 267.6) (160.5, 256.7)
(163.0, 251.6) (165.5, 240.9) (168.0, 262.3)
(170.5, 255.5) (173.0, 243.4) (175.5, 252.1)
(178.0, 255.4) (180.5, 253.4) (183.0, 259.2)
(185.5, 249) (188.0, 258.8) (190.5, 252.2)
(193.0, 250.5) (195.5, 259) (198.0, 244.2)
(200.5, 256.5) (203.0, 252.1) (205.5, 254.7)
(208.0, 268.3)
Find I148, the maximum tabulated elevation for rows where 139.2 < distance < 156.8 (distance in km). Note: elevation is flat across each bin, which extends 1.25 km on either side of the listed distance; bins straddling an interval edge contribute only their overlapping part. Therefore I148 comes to 262.7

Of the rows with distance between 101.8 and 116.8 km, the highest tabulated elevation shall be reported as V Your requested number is 203.8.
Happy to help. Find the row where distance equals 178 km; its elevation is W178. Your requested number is 255.4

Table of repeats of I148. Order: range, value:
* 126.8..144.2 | 252.7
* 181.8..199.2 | 259.2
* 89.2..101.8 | 255.8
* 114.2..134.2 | 252.9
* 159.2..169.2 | 262.3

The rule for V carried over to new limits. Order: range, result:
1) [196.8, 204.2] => 256.5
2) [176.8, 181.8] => 255.4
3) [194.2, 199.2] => 259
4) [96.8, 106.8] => 239.7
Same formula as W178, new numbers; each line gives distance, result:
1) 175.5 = 252.1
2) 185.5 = 249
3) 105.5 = 152.6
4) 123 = 242.7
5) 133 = 252.7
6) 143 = 244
